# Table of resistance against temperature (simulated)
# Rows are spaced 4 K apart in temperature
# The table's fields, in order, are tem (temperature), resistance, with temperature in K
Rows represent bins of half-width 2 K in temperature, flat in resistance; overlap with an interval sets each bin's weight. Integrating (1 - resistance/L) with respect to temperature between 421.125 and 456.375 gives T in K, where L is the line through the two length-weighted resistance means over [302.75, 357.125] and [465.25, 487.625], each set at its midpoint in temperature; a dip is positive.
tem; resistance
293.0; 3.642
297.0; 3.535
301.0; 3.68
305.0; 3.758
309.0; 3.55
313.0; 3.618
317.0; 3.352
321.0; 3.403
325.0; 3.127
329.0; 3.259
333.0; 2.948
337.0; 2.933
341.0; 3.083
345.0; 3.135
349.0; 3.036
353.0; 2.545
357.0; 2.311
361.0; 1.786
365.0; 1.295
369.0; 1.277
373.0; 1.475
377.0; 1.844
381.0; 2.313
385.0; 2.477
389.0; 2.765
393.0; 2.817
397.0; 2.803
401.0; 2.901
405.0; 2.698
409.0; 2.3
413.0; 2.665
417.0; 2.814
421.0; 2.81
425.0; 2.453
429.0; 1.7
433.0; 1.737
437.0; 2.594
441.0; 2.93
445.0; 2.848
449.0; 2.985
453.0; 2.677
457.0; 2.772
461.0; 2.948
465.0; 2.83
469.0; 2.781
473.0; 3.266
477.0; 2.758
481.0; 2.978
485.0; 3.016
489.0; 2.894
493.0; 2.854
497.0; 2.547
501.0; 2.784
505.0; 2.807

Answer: 5.7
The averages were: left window 3.18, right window 2.95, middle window 2.52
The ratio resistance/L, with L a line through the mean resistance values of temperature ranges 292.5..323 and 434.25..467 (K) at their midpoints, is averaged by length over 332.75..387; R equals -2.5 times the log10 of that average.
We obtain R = 0.392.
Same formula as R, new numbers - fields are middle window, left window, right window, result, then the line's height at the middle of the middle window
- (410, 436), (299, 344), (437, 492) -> 0.26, 3.02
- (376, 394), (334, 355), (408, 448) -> 0.11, 2.73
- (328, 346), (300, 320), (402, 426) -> 0.09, 3.33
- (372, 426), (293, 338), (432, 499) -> 0.21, 3.07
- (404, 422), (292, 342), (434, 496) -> 0.15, 3.04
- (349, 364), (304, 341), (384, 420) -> 0.33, 3.05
